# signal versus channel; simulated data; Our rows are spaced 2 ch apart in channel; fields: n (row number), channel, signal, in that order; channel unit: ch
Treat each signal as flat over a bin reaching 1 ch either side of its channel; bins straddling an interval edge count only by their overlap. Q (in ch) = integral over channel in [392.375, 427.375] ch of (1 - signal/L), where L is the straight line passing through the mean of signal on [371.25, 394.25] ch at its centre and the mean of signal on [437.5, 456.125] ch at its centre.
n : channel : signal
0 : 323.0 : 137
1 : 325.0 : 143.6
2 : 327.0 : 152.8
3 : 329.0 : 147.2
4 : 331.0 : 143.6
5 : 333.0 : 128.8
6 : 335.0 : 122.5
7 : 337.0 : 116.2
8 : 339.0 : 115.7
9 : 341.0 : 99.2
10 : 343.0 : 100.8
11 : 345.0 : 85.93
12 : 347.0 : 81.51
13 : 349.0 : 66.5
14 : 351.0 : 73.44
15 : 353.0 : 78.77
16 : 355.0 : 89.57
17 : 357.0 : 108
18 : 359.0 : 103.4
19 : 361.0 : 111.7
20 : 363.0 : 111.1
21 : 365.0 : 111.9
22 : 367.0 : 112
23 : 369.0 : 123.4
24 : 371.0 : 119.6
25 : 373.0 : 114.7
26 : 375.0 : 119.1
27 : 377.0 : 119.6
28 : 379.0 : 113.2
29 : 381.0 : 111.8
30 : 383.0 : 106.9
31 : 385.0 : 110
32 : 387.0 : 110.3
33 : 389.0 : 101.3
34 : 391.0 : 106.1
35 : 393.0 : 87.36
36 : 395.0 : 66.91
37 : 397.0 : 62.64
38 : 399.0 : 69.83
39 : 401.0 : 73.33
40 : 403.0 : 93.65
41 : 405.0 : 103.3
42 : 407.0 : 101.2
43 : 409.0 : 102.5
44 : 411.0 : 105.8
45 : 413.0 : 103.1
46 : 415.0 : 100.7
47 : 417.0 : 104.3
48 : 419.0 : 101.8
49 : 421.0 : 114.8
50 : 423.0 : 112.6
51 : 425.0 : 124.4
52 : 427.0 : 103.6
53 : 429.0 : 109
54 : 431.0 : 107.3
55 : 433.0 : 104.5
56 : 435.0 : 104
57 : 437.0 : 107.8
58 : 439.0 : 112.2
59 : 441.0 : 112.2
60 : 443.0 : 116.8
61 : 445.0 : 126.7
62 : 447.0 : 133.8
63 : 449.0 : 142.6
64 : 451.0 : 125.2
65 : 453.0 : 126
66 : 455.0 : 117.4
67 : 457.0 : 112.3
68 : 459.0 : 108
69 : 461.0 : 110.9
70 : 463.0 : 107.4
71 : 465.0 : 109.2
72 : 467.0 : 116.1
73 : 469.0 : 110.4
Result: 5.8 ch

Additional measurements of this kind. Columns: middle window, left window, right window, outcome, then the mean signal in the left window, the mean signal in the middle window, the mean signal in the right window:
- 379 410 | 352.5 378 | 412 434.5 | 4.12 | 110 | 94.4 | 108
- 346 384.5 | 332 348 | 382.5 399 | -2.07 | 106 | 104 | 92.1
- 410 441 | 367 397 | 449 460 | 1.83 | 107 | 108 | 120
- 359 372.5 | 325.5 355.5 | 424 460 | -0.52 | 108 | 114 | 116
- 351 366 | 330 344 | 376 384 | 1.99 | 118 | 100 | 113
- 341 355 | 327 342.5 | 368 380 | 4.57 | 126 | 83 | 118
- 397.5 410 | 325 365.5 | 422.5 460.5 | 2.60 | 108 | 89.5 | 116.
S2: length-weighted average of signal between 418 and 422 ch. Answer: 108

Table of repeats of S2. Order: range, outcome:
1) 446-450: 138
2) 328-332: 145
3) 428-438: 107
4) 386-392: 106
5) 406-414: 103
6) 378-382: 112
